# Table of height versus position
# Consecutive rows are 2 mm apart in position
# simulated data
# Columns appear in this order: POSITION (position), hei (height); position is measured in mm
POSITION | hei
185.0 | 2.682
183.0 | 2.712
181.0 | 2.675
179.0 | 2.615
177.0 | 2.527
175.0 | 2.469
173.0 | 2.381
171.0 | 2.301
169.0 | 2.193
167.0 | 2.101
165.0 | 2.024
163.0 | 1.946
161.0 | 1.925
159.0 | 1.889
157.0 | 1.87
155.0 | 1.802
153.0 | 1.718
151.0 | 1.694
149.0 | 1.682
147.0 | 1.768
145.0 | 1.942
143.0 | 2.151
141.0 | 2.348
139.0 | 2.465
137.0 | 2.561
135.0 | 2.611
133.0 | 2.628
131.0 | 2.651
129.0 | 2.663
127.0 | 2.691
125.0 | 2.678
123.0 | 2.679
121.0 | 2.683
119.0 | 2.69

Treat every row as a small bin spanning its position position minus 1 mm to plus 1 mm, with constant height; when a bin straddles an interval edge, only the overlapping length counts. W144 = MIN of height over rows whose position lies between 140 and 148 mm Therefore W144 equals 1.768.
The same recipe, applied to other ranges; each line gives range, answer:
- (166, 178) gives 2.101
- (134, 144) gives 2.151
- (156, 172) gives 1.87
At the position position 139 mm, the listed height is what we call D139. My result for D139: 2.465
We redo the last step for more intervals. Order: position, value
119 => 2.69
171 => 2.301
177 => 2.527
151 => 1.694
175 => 2.469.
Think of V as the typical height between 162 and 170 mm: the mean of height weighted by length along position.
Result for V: 2.07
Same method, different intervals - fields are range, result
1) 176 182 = 2.61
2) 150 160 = 1.79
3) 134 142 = 2.5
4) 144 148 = 1.85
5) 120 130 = 2.68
